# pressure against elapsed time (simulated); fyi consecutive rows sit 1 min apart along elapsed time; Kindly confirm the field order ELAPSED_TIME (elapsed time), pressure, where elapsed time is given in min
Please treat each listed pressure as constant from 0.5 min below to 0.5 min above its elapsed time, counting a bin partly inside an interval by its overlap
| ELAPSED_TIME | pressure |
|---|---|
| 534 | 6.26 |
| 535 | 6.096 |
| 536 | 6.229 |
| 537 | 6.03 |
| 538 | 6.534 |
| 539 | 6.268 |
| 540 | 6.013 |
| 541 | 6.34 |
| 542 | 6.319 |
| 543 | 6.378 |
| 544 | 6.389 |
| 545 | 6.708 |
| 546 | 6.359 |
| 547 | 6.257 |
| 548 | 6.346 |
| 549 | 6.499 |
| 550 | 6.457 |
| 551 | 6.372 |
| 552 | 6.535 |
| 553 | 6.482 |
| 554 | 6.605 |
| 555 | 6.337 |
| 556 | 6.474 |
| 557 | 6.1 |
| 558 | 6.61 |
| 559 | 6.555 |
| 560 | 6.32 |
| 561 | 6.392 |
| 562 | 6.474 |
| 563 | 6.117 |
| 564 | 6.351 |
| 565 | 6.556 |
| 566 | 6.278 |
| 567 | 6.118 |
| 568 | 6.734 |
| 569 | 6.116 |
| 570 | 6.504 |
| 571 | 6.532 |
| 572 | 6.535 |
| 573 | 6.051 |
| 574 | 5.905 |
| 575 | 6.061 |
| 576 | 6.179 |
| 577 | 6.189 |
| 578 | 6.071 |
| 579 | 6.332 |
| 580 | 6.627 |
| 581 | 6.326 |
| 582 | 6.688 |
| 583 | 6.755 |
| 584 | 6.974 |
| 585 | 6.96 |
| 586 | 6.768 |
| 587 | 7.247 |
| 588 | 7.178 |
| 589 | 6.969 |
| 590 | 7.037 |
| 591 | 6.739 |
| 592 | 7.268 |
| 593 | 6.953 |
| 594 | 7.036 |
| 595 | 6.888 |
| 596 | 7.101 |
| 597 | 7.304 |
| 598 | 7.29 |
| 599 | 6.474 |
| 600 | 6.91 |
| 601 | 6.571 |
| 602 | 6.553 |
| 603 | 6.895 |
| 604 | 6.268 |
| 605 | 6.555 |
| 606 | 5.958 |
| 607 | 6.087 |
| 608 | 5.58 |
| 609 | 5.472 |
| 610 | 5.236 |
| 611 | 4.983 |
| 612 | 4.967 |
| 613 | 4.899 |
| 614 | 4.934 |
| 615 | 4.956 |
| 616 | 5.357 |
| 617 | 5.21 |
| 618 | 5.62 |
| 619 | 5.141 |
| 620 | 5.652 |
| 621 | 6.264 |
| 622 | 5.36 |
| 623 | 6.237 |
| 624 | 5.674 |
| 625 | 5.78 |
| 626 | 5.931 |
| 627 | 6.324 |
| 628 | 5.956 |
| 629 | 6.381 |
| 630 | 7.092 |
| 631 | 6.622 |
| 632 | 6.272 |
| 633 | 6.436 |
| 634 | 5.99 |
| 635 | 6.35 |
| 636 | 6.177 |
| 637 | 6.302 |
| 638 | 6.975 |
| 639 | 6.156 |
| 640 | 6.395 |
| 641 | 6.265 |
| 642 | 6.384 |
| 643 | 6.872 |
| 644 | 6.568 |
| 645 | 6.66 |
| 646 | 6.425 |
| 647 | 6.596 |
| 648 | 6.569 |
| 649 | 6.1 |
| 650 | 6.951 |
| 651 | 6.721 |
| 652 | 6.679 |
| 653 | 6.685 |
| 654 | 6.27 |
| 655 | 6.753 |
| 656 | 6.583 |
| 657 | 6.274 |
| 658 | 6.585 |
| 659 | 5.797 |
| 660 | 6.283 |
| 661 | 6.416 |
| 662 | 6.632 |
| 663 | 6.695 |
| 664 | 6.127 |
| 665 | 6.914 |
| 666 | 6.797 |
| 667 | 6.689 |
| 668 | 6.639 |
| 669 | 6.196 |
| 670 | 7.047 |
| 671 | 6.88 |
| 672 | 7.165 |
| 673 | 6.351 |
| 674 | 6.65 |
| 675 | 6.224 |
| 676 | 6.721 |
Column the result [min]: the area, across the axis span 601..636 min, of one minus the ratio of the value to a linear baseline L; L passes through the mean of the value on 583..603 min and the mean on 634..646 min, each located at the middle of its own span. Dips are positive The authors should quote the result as 4.2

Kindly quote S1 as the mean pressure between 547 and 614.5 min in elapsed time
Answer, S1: 6.41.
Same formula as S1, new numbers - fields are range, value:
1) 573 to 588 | 6.51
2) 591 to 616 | 6.21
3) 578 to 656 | 6.34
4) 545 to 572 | 6.41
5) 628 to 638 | 6.41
